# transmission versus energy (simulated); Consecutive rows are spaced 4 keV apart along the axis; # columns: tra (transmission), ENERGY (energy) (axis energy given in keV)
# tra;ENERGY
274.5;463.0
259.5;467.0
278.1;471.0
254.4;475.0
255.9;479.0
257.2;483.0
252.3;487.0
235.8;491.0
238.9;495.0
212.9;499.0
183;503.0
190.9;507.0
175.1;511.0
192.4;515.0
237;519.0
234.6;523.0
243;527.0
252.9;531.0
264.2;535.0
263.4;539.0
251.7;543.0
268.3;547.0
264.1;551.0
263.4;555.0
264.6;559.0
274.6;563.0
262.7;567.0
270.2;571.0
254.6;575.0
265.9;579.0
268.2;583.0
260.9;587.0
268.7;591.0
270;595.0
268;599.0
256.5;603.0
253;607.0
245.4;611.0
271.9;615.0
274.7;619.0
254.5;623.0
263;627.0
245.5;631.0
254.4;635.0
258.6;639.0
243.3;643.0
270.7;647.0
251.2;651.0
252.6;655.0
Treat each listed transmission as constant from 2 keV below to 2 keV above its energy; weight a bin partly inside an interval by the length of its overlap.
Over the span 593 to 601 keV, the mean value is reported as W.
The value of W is 269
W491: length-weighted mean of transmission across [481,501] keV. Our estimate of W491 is 239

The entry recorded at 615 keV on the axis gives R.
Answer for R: 271.9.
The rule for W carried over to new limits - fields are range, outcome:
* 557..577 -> 265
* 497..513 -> 190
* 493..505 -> 212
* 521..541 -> 252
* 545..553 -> 266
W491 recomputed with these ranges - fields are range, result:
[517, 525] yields 236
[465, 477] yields 264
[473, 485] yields 256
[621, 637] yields 254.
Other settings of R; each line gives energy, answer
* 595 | 270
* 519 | 237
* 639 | 258.6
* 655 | 252.6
